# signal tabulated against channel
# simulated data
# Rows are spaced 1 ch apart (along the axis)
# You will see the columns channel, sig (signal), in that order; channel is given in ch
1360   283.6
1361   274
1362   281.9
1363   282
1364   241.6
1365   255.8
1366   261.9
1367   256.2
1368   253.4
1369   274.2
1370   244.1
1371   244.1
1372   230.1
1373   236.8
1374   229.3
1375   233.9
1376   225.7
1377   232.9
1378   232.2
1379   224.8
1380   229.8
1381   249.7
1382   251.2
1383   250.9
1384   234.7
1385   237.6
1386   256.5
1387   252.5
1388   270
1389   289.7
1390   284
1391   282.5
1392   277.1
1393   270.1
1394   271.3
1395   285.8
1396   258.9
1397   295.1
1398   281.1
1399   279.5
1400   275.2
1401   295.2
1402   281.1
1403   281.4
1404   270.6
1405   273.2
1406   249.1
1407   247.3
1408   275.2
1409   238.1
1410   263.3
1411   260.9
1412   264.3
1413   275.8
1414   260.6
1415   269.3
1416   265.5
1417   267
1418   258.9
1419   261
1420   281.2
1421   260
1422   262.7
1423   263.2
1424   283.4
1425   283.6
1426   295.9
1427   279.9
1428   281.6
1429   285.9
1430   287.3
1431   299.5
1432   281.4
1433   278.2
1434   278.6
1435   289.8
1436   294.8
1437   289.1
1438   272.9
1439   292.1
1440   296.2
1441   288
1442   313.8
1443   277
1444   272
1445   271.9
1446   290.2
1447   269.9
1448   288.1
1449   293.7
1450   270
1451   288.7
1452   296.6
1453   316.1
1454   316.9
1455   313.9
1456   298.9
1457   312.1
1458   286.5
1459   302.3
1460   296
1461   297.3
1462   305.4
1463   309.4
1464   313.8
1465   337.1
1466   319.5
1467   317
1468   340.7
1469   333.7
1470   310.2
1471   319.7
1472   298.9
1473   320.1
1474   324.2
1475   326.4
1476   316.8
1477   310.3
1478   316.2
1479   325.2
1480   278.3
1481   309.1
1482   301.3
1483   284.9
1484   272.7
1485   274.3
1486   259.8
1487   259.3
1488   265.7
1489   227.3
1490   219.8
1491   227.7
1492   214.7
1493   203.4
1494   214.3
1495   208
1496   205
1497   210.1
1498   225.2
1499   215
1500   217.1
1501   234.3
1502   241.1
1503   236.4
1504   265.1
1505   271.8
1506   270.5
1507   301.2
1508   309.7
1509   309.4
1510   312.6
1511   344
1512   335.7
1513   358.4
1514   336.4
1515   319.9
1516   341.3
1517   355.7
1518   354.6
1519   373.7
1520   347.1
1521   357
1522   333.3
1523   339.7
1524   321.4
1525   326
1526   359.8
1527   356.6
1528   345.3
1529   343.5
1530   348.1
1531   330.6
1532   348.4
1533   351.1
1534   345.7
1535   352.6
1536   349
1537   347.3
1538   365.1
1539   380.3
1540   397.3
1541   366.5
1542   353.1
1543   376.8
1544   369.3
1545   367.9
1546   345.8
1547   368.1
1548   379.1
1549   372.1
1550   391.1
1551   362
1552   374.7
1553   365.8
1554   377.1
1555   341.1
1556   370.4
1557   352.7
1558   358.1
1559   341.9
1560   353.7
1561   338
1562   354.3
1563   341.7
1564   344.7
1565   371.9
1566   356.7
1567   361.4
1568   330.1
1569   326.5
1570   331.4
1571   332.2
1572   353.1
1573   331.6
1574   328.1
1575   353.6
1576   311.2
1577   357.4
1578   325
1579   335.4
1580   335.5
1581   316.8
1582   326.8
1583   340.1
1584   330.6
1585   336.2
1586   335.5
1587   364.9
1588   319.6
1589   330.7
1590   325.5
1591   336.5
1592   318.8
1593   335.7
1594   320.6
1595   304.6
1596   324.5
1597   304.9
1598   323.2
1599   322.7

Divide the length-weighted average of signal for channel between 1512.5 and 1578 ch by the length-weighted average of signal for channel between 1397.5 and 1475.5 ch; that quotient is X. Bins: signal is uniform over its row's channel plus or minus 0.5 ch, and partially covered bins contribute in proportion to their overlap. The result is 1.2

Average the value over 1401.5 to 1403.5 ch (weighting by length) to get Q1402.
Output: 281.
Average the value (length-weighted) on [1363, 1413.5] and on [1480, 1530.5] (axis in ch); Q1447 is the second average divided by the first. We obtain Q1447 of 1.1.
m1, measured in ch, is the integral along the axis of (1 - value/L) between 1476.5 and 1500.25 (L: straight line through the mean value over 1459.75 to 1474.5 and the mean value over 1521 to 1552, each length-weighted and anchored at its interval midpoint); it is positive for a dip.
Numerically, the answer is 5.5 ch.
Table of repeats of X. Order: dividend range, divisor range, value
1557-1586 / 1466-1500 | 1.24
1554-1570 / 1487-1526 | 1.23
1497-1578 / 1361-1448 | 1.26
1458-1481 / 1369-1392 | 1.27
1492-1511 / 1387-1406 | 0.90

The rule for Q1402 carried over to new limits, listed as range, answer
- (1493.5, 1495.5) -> 211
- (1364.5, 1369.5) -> 260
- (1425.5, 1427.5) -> 288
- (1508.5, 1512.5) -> 325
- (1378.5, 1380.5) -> 227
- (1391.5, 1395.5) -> 276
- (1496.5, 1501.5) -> 220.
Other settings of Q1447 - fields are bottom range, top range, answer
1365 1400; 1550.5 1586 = 1.35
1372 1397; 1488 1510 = 0.95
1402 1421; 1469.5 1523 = 1.08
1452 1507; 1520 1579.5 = 1.26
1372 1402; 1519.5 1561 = 1.38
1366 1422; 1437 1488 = 1.15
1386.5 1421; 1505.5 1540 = 1.26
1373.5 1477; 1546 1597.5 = 1.22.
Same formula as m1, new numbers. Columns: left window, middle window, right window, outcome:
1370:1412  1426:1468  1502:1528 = -1.0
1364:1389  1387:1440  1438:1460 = -1.2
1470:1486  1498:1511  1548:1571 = 2.2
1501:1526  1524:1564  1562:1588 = -3.5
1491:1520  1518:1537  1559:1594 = -3.2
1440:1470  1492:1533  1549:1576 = 3.6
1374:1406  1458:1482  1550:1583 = -1.1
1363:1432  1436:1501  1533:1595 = 3.3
